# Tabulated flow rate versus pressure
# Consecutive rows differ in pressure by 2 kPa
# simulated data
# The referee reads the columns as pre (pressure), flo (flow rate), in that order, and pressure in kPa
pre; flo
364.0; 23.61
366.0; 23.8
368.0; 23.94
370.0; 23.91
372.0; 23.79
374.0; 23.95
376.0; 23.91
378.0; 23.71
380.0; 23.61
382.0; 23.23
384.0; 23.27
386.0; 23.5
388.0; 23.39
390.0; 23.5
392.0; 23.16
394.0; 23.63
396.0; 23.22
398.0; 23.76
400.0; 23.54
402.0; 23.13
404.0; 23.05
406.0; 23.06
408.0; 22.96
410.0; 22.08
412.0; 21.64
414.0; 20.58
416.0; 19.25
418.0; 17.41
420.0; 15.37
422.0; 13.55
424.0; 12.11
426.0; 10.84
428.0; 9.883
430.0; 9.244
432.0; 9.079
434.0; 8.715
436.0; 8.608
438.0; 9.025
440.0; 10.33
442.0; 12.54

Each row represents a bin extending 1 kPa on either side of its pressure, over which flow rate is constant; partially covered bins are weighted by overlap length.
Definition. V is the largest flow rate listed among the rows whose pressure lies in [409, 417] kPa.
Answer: 22.08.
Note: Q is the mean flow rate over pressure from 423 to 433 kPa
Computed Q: 10.2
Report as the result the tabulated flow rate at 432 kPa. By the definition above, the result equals 9.079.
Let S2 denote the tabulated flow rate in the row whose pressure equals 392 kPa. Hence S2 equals 23.16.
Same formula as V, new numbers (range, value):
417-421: 17.41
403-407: 23.06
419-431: 15.37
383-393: 23.5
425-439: 10.84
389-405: 23.76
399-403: 23.54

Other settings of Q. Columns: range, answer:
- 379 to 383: 23.4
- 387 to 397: 23.4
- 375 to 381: 23.7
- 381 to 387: 23.3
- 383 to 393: 23.4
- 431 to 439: 8.86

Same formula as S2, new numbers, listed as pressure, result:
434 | 8.715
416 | 19.25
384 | 23.27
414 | 20.58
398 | 23.76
